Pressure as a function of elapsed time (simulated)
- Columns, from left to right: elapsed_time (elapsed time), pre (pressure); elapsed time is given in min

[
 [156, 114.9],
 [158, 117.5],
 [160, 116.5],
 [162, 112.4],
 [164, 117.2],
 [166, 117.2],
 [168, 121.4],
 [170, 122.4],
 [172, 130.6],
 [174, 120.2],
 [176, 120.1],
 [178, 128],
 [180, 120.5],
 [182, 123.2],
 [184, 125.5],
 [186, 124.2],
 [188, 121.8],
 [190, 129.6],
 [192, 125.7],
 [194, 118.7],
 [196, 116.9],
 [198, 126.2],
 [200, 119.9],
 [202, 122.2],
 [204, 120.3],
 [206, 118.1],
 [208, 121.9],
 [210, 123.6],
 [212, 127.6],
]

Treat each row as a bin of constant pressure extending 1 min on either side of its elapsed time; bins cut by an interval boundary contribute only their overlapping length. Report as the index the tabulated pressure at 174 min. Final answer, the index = 120.2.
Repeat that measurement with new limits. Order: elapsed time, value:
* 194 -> 118.7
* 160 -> 116.5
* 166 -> 117.2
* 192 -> 125.7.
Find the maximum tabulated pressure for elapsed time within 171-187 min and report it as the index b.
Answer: 130.6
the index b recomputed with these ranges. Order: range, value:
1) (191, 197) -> 125.7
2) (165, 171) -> 122.4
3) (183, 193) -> 129.6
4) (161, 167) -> 117.2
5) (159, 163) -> 116.5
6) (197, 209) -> 126.2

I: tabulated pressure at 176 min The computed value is 120.1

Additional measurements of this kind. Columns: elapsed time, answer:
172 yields 130.6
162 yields 112.4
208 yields 121.9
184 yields 125.5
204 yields 120.3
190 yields 129.6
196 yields 116.9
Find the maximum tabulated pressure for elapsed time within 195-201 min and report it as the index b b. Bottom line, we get 126.2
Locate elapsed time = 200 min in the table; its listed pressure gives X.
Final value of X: 119.9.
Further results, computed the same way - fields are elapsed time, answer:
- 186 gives 124.2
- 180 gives 120.5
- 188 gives 121.8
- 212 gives 127.6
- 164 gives 117.2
